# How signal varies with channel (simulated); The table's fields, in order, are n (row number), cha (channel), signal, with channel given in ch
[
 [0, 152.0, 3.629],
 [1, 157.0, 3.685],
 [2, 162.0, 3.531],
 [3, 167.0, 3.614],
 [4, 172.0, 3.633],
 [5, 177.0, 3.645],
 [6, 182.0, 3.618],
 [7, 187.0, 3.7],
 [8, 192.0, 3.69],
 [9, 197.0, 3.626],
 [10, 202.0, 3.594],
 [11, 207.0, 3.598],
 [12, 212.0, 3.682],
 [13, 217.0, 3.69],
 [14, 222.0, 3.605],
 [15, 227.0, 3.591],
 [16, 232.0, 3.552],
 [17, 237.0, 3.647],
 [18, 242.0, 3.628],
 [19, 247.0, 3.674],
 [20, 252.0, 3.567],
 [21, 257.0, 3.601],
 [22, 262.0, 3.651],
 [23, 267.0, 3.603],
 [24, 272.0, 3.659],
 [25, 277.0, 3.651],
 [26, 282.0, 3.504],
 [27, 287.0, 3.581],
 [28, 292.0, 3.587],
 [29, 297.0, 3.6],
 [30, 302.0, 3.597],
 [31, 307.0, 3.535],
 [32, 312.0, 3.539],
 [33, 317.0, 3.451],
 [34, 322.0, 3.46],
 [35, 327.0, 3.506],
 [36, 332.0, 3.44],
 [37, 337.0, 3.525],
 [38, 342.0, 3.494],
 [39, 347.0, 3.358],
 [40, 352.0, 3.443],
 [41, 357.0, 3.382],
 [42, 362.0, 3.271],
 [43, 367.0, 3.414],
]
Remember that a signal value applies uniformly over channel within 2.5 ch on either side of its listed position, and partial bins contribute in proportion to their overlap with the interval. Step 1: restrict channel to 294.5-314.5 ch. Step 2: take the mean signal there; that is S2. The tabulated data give 3.57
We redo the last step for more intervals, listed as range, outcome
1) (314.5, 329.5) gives 3.47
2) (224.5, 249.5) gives 3.62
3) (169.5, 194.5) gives 3.66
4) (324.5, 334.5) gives 3.47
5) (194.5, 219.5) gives 3.64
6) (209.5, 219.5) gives 3.69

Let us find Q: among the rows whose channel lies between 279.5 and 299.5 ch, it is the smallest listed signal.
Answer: 3.504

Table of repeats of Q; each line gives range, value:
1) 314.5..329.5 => 3.451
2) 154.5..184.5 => 3.531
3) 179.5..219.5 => 3.594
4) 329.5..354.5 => 3.358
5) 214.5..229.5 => 3.591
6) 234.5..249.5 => 3.628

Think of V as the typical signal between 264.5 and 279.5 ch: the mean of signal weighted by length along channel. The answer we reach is 3.64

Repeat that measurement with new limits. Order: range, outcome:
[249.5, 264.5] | 3.61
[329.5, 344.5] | 3.49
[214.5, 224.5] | 3.65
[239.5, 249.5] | 3.65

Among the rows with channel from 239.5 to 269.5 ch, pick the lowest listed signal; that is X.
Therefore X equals 3.567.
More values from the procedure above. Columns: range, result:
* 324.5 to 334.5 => 3.44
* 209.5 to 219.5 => 3.682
